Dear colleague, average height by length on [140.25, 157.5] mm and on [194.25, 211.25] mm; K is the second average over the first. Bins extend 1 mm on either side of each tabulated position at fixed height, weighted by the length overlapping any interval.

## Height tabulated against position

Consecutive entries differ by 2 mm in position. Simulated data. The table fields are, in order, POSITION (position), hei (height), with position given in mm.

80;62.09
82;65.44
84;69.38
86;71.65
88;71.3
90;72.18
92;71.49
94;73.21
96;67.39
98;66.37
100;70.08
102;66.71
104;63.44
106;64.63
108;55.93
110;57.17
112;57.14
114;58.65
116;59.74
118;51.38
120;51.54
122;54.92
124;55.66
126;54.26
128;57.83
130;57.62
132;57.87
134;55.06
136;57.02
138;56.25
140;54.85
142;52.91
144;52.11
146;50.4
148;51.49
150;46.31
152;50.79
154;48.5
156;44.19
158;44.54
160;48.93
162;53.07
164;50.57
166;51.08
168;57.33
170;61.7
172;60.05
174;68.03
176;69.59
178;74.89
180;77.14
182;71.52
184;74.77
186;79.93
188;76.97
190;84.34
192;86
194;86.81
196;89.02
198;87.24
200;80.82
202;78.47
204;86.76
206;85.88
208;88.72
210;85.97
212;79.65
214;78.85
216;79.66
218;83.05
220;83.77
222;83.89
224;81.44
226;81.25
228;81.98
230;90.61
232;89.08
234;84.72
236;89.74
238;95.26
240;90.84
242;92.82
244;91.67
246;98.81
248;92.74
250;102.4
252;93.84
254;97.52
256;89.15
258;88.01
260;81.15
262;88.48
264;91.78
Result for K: 1.72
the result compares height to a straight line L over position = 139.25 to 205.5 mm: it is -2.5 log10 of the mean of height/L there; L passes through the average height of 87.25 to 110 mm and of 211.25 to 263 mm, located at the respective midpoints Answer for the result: 0.20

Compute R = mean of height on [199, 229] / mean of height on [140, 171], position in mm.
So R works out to 1.62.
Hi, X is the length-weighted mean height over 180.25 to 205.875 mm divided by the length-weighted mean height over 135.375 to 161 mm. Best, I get 1.62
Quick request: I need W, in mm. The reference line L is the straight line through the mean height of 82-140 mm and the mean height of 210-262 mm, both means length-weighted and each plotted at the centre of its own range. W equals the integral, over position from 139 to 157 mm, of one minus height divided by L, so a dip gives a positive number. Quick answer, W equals 5.0 mm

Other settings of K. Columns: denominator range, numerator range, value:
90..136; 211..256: 1.46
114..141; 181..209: 1.48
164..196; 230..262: 1.28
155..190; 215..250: 1.39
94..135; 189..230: 1.41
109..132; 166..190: 1.25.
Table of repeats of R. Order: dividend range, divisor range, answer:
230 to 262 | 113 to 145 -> 1.65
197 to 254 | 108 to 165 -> 1.64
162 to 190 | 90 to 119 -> 1.06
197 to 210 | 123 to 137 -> 1.50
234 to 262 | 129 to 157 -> 1.75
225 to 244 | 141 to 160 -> 1.81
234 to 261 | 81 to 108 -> 1.35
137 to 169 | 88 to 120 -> 0.80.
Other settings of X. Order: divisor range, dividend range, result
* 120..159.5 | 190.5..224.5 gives 1.59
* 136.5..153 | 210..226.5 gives 1.57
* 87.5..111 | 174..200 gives 1.19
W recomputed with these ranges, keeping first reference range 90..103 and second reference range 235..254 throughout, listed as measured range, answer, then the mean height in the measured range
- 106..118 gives 2.4 mm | 57.8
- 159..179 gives 5.4 mm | 59.5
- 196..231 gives 2.2 mm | 83.6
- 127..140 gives 3.2 mm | 56.8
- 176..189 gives 1.3 mm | 75.4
